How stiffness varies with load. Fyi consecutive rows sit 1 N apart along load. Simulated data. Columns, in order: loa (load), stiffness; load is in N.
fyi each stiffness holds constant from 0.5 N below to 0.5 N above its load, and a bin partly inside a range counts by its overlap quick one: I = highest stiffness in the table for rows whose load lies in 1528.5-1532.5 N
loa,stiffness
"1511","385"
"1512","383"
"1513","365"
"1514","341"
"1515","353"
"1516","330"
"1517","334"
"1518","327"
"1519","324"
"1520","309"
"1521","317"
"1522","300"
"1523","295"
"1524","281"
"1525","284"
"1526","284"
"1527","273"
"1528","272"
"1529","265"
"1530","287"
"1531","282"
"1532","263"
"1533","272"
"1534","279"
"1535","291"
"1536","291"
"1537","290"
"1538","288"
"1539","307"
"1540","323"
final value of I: 287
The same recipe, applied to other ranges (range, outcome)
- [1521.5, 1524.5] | 300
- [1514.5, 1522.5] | 353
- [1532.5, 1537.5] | 291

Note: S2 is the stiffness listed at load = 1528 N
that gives 272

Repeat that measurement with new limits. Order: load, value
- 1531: 282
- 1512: 383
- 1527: 273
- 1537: 290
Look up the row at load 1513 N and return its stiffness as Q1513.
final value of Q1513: 365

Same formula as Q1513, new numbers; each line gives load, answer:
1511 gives 385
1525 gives 284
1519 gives 324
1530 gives 287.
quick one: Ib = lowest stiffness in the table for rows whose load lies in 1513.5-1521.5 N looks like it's 309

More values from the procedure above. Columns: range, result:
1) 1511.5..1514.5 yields 341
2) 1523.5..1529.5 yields 265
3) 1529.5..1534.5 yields 263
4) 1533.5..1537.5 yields 279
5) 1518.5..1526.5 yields 281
